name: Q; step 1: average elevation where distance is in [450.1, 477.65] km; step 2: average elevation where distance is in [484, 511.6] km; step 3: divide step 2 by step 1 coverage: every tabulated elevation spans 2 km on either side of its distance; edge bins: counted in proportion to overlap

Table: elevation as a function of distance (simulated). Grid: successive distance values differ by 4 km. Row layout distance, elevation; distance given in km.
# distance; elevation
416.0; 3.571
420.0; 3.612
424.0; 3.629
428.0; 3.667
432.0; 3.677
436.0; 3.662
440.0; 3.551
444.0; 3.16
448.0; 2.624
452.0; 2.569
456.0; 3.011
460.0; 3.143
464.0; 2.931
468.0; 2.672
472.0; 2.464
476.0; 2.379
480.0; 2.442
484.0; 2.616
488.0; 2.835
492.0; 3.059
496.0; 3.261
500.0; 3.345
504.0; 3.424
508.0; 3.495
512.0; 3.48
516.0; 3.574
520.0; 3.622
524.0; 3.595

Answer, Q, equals 1.2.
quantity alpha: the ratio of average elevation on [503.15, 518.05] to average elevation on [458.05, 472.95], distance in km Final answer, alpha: 1.24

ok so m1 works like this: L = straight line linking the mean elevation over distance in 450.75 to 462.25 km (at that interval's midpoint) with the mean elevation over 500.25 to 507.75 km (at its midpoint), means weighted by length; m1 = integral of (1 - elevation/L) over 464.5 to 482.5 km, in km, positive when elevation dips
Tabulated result 3.3 km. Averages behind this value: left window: 2.93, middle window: 2.53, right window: 3.42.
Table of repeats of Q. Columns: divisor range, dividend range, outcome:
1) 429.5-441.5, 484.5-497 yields 0.82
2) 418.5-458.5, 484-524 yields 1.00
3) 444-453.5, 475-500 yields 1.04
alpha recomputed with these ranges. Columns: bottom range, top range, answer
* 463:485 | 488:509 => 1.27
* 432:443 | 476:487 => 0.71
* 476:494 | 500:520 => 1.29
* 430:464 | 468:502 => 0.88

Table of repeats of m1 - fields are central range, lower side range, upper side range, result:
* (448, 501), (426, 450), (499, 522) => 9.8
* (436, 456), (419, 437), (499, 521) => 3.1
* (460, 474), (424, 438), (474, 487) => 0.4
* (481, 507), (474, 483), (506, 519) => -1.3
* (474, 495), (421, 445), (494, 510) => 4.5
